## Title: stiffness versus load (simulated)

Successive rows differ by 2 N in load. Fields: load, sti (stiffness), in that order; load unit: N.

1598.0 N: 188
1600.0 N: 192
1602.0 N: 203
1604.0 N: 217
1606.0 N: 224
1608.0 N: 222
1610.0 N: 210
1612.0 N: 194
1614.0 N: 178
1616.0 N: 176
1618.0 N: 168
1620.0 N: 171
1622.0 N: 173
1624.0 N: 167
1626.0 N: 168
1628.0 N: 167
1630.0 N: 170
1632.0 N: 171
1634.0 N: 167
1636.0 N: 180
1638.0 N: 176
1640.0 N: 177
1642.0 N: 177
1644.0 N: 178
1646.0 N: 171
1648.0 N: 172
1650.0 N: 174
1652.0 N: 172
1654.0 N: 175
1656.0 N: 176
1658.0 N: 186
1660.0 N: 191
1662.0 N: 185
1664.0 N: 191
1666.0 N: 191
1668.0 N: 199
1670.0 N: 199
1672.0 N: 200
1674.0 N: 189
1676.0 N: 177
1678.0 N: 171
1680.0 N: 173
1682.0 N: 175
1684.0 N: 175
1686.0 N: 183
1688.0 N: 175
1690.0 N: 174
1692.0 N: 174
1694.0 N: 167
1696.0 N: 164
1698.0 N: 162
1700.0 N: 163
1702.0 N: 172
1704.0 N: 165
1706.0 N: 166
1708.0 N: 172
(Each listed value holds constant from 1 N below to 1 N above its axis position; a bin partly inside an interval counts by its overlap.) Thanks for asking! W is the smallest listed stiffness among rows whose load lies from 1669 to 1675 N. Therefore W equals 189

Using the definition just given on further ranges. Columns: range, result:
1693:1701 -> 162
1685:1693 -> 174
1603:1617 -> 176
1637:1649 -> 171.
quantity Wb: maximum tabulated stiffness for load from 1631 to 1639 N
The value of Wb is 180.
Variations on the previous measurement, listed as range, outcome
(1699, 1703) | 172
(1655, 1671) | 199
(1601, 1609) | 224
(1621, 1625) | 173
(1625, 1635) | 171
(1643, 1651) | 178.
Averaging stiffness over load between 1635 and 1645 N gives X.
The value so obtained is 178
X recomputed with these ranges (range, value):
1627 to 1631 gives 168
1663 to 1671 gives 195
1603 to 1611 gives 218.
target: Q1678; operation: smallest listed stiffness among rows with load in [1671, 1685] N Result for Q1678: 171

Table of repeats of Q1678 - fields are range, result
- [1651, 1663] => 172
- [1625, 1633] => 167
